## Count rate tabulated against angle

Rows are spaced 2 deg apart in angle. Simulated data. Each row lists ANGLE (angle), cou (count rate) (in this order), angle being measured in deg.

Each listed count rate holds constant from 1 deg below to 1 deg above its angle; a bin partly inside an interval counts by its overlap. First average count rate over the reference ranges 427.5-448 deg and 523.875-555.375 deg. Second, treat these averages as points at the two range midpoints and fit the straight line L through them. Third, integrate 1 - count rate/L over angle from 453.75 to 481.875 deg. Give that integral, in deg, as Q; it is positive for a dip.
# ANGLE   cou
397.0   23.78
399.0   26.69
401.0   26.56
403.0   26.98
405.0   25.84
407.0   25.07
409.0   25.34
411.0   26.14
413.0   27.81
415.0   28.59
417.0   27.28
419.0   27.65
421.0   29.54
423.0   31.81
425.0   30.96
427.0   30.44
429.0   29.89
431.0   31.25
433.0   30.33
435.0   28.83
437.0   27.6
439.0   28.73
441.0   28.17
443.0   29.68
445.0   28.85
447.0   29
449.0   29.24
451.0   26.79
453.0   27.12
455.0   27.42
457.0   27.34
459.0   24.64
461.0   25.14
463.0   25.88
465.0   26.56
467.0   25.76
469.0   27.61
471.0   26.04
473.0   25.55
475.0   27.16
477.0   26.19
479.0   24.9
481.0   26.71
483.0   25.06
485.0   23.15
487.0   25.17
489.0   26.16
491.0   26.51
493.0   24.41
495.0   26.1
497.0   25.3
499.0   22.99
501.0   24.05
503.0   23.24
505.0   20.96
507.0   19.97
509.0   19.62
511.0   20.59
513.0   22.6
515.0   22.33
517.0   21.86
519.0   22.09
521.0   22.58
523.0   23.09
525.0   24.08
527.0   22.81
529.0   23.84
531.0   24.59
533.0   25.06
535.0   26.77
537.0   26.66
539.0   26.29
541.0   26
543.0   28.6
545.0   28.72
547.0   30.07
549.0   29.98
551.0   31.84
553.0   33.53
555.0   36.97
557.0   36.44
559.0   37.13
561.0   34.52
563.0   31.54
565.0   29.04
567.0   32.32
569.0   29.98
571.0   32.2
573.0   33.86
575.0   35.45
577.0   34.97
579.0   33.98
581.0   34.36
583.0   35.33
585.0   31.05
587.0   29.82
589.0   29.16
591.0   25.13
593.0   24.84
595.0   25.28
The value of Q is 2.5 deg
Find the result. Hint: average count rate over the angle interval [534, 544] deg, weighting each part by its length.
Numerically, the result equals 26.9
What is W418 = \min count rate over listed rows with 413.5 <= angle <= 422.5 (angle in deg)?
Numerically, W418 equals 27.28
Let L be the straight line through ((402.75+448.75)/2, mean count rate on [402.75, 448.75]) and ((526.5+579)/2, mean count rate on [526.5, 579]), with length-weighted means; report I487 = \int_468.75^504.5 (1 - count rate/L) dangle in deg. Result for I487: 5.1 deg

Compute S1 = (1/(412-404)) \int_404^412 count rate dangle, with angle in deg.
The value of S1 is 25.6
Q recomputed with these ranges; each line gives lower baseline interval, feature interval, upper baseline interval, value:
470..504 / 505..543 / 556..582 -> 7.29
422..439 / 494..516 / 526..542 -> 3.38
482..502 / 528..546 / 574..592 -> 1.40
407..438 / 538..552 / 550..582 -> 1.76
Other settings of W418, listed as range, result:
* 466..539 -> 19.62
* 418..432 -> 27.65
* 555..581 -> 29.04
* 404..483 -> 24.64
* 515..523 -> 21.86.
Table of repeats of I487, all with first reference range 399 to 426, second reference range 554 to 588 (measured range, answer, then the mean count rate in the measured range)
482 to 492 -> 1.7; 25.2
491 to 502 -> 2.1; 24.7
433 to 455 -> 0.3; 28.4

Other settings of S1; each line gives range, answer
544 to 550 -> 29.6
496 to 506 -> 23.3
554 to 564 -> 35.3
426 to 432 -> 30.5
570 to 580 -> 34.1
